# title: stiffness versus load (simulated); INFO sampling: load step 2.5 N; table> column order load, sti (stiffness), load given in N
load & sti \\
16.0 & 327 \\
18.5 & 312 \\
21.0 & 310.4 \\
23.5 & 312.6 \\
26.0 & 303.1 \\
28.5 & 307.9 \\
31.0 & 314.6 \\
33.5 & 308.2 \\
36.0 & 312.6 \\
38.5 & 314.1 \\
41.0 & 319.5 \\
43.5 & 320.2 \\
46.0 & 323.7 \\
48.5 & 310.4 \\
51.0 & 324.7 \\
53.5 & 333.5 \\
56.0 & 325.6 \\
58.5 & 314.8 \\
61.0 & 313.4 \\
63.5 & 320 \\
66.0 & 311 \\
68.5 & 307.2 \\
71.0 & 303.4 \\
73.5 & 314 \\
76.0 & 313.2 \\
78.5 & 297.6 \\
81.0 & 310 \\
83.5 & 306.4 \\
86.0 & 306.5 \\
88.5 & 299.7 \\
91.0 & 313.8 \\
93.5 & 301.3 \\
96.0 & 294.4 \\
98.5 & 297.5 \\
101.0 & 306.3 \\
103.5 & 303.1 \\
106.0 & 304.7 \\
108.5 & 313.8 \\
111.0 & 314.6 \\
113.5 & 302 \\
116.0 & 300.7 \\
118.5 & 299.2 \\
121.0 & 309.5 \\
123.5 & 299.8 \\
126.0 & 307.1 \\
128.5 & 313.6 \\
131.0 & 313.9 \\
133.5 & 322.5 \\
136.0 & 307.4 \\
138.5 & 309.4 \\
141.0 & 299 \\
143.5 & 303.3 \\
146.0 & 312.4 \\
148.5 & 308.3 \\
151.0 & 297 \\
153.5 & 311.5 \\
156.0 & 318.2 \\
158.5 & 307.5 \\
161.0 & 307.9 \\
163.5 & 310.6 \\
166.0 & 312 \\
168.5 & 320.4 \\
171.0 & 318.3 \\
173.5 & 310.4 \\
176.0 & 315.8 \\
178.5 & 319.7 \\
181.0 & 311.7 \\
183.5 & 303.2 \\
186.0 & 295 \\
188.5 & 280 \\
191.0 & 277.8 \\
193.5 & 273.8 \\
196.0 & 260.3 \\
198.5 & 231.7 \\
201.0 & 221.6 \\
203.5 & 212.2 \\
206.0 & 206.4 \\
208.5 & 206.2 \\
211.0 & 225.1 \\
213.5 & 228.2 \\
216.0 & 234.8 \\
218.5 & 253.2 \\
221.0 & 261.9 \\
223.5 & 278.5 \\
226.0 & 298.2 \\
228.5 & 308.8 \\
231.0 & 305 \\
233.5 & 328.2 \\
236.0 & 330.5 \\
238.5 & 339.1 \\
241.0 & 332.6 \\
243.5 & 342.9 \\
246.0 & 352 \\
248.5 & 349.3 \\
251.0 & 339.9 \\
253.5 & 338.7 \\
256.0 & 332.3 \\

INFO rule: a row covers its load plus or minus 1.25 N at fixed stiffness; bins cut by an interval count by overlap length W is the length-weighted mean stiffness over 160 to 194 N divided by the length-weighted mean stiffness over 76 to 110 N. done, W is 1.0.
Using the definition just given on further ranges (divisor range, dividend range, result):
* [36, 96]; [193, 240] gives 0.84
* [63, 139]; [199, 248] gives 0.90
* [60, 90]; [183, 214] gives 0.80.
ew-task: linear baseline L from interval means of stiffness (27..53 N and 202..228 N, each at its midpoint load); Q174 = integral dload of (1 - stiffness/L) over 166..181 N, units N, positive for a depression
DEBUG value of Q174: -3.25 N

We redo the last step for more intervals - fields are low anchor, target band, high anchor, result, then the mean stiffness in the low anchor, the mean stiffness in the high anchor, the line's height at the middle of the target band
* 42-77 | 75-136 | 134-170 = 1.3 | 317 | 309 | 313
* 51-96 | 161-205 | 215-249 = 3.1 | 311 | 308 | 309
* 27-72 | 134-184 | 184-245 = -4.0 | 316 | 273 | 287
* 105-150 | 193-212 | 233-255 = 5.8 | 308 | 340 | 328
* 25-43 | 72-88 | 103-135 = 0.1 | 312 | 308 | 310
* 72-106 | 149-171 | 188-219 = -4.0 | 305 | 238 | 263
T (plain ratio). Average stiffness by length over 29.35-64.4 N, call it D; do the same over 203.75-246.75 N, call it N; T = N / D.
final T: 0.89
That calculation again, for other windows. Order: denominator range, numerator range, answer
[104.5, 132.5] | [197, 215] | 0.71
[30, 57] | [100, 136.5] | 0.97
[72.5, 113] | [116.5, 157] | 1.01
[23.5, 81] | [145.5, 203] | 0.94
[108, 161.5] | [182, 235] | 0.85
